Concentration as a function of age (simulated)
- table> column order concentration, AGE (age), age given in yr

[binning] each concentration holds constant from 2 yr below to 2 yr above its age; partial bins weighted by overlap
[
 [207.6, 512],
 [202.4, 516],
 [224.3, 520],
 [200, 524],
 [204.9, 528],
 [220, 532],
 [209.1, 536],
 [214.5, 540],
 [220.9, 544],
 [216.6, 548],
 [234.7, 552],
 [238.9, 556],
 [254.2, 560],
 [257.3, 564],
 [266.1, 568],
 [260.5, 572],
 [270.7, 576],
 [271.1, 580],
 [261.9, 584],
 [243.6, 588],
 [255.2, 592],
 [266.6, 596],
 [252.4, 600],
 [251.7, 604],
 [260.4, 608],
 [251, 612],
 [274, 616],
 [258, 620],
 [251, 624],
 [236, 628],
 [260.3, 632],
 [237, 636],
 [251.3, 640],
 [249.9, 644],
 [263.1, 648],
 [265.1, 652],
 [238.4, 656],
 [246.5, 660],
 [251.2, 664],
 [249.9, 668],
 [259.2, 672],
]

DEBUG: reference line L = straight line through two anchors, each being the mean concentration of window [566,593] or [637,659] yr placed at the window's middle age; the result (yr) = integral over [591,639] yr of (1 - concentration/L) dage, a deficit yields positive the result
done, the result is 0.46 yr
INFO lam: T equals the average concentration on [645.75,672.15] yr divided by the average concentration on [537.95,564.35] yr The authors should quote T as 1.1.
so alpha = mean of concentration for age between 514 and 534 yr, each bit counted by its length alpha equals 210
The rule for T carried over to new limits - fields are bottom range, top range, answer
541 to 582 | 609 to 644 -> 1.02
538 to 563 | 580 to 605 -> 1.11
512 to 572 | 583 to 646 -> 1.12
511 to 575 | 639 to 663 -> 1.11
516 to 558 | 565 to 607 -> 1.19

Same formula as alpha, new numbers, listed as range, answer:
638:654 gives 257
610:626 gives 258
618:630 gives 248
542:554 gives 224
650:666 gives 250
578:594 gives 258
